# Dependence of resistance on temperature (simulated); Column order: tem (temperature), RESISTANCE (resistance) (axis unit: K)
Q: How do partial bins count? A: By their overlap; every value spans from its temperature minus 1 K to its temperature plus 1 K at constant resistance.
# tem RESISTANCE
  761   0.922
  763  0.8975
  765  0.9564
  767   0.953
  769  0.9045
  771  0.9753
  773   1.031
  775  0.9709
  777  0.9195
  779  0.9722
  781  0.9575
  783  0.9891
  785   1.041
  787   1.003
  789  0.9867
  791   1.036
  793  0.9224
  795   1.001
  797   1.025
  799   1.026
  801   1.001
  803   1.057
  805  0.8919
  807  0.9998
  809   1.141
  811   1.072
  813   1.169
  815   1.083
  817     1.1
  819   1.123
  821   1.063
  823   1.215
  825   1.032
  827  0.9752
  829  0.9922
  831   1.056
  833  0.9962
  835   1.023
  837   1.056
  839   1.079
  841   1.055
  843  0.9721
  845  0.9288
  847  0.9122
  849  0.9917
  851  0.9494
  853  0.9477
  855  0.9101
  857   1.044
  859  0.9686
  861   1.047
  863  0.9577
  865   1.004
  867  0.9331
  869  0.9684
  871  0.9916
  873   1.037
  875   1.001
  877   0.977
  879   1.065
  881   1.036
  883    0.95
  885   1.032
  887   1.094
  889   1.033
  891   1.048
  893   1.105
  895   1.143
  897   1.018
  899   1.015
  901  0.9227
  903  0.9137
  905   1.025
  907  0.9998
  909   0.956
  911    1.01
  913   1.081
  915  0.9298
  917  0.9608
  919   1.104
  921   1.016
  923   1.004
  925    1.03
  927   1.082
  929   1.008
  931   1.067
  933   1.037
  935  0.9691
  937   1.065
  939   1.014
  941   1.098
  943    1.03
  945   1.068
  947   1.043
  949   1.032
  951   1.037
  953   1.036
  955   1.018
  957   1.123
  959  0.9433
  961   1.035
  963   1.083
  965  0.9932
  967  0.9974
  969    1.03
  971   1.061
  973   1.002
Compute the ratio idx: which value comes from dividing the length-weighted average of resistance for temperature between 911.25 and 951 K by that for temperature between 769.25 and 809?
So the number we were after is 1.0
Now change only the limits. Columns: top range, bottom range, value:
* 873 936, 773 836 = 0.99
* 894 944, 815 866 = 1.00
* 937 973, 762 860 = 1.03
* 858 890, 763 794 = 1.03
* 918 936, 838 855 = 1.06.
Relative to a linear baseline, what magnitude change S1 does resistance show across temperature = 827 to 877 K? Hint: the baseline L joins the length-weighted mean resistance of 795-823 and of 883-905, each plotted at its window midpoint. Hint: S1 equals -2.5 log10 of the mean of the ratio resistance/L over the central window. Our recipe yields 0.06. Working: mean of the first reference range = 1.06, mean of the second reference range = 1.03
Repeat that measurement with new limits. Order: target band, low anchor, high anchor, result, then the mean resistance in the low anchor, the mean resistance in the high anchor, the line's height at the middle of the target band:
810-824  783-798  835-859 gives -0.13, 1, 0.987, 0.994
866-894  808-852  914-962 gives 0.02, 1.04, 1.03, 1.04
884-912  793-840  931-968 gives 0.02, 1.05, 1.04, 1.04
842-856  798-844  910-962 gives 0.11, 1.05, 1.03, 1.05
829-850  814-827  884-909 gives 0.07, 1.09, 1.03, 1.08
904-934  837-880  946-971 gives -0.01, 0.989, 1.03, 1.02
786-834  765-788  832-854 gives -0.06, 0.973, 0.992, 0.983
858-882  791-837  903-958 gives 0.04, 1.04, 1.03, 1.04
